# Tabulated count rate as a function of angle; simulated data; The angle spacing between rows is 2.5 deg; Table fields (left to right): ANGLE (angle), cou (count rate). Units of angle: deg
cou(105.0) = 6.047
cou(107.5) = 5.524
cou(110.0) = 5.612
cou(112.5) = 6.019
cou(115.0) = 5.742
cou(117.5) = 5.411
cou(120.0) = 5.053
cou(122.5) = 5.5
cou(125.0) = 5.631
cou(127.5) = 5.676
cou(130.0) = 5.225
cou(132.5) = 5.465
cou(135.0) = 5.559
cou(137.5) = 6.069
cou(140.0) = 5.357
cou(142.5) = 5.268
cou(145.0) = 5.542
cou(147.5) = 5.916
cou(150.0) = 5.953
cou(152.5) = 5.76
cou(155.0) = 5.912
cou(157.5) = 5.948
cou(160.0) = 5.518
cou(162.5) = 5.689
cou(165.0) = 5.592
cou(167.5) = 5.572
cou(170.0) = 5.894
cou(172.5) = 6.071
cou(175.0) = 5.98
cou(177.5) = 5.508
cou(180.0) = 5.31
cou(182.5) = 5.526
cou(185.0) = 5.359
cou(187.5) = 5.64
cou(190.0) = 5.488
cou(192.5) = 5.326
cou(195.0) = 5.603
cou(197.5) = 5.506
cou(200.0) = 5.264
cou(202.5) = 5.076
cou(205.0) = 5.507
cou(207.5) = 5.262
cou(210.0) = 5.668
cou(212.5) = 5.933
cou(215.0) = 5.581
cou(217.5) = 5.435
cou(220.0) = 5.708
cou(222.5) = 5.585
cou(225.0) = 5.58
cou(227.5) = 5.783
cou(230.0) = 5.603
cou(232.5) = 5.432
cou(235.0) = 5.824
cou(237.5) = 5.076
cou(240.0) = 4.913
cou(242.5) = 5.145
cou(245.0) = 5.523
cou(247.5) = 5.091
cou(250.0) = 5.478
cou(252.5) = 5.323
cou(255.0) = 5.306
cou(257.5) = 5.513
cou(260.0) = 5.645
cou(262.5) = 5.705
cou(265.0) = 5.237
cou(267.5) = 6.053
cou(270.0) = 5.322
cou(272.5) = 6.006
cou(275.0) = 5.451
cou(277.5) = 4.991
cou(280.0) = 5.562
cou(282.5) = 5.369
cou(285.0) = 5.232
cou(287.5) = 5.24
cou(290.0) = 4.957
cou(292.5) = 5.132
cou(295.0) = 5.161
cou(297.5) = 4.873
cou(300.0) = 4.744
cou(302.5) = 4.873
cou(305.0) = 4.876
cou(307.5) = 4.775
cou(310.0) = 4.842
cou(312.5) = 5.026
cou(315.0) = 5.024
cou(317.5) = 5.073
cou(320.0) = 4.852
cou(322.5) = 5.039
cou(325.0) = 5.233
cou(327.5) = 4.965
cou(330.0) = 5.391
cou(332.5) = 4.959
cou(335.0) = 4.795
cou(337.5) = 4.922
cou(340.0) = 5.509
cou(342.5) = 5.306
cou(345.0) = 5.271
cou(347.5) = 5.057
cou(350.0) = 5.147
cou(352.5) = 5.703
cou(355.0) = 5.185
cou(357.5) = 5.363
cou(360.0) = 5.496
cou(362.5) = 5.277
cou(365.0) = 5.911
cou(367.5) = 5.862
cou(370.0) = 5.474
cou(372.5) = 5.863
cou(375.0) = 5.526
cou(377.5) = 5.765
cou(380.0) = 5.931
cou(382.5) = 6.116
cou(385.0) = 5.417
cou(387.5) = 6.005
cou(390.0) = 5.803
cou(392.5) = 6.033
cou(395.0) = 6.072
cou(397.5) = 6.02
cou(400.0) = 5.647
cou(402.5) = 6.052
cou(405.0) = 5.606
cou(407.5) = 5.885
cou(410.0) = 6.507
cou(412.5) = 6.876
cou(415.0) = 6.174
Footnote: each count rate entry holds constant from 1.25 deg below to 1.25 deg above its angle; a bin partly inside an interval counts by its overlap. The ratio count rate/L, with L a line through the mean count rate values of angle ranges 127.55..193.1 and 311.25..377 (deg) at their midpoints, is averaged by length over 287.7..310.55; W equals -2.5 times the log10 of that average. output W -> 0.09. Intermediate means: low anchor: 5.64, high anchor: 5.28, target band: 4.93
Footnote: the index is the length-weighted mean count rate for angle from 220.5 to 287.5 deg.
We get 5.45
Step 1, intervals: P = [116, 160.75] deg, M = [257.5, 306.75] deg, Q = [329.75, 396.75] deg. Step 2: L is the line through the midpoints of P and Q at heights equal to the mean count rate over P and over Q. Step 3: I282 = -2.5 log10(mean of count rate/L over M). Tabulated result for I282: 0.05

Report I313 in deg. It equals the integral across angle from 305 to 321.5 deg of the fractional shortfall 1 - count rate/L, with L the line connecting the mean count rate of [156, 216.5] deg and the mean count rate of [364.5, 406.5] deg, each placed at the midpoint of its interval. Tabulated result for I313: 2.3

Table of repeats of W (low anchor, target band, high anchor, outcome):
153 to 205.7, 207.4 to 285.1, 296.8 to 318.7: -0.05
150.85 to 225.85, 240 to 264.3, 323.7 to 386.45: 0.03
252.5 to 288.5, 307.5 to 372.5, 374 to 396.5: 0.09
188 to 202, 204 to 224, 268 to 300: -0.04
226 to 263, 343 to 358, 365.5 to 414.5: 0.10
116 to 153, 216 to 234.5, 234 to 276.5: -0.03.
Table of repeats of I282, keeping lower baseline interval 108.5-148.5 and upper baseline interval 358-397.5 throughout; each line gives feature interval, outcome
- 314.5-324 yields 0.146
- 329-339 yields 0.144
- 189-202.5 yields 0.043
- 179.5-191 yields 0.027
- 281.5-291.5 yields 0.100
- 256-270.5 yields 0.017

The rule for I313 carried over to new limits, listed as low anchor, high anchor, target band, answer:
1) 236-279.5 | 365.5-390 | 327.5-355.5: 2.33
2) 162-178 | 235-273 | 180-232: 0.99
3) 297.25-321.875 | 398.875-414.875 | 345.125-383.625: 0.09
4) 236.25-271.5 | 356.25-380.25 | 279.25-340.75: 5.11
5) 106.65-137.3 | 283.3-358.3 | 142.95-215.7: -2.62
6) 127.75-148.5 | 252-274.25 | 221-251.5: 0.81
